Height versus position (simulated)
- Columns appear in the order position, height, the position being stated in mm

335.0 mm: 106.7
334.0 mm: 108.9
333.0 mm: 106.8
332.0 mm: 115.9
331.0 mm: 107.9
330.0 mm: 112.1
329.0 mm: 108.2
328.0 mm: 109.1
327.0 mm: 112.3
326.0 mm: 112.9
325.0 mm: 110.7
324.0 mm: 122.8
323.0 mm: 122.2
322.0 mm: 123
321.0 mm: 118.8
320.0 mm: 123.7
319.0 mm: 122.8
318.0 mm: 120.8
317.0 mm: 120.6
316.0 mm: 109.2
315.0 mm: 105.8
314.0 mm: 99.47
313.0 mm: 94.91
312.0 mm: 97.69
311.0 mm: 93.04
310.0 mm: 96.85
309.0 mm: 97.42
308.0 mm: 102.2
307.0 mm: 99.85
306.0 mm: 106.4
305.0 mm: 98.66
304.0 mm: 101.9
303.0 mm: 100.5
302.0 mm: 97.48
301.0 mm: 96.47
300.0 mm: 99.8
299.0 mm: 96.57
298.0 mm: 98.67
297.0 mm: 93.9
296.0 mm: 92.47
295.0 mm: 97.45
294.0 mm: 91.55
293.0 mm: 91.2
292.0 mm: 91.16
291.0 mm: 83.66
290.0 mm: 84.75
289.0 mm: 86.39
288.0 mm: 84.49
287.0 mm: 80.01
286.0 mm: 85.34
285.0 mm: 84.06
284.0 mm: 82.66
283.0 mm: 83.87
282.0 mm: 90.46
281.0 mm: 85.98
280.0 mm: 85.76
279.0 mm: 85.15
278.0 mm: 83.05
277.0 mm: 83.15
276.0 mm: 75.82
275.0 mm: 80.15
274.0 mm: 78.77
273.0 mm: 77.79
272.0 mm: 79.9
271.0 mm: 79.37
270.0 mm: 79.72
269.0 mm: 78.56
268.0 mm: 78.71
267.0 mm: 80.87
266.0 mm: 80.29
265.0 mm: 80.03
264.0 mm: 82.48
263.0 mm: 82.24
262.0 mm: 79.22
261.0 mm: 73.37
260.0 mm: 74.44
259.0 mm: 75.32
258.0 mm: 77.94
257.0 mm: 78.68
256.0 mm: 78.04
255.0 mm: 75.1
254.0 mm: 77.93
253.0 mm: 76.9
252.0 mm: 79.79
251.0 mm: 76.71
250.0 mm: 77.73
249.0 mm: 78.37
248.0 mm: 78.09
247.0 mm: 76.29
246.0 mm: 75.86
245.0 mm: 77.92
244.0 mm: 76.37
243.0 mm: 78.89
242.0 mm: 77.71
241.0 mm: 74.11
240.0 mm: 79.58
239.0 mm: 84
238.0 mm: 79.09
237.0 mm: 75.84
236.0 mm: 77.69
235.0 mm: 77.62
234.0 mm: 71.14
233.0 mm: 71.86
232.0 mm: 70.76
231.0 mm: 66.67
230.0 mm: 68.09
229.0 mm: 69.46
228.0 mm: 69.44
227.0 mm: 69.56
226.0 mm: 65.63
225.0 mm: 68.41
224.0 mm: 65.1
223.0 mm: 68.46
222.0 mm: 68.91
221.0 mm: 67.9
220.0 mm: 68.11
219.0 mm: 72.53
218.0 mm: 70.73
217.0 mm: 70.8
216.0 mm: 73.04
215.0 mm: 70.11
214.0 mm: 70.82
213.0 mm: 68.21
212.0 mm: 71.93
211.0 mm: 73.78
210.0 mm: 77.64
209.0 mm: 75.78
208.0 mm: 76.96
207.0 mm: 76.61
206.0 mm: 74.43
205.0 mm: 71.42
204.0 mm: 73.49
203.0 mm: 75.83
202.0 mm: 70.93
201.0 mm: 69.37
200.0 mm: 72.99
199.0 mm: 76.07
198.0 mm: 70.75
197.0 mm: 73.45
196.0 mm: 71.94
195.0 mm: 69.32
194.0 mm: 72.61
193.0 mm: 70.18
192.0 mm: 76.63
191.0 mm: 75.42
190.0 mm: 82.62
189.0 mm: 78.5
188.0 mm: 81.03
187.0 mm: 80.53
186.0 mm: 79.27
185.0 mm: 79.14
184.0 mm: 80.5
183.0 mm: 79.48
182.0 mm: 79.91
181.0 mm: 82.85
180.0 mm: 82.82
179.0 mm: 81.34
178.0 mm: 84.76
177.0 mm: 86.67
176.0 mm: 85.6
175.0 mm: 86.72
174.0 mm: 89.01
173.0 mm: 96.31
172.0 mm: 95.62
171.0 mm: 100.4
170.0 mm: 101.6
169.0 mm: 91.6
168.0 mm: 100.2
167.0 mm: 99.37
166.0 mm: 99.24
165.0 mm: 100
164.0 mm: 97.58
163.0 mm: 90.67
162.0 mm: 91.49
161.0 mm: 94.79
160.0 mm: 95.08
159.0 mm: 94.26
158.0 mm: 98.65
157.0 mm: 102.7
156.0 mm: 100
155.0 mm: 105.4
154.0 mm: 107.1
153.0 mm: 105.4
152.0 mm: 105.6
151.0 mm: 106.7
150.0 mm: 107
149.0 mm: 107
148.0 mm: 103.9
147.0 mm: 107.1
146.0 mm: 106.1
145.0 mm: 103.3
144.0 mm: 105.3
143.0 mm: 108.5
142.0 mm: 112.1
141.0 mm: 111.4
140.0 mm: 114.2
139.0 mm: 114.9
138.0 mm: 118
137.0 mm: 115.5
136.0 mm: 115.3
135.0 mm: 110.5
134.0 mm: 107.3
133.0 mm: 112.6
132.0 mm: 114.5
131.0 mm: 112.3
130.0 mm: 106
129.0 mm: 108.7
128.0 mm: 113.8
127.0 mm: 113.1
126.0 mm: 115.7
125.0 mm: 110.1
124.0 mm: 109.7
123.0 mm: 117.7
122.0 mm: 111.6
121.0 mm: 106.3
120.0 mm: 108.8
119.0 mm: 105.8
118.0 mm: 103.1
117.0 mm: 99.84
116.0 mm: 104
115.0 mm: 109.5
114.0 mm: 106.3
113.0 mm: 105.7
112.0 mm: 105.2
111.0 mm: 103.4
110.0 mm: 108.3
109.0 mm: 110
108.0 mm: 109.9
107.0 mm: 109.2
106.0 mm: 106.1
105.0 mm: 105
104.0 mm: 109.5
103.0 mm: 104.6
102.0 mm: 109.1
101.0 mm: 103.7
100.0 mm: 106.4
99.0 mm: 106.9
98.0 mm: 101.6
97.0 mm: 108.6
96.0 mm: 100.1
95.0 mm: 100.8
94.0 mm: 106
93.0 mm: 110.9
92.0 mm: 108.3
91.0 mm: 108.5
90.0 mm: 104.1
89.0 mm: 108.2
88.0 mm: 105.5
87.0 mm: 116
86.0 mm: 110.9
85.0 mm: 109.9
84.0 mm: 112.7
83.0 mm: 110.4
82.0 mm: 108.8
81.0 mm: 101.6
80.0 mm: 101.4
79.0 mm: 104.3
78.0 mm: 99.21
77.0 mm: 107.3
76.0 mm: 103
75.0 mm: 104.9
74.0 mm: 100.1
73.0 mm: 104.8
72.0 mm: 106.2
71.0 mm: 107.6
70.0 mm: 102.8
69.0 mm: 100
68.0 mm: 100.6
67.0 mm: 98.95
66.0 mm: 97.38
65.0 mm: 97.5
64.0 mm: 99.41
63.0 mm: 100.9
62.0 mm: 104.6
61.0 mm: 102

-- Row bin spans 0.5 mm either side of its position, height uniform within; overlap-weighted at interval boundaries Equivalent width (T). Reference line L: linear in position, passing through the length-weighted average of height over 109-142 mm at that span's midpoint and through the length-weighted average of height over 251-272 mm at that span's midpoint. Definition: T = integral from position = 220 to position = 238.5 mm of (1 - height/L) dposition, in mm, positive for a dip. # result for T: 3.3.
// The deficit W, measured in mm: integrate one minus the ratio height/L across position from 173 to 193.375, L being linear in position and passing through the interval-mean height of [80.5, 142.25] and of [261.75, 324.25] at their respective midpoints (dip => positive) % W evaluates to 4.2 mm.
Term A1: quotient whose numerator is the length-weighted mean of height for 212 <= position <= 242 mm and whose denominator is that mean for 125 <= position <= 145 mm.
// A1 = 0.64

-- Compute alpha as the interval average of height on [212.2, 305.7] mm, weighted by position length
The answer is 79.9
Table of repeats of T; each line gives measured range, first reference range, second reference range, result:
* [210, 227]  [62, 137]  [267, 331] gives 5.2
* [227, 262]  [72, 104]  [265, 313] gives 6.4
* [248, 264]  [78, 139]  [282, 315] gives 3.2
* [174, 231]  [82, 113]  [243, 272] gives 8.8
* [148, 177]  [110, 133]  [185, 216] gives -2.3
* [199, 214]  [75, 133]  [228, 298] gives 2.7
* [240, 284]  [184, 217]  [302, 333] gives 6.3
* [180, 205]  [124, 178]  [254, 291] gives 5.2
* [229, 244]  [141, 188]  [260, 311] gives 2.6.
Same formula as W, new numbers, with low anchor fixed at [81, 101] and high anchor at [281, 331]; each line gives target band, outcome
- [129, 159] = -0.7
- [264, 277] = 2.9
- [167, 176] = 0.9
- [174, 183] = 1.8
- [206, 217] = 3.2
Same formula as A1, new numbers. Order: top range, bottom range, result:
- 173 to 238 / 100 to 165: 0.70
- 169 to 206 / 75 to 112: 0.75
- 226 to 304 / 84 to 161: 0.76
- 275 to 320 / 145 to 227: 1.13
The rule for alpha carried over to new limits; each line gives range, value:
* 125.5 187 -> 100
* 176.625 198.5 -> 78.1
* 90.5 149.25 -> 108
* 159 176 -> 95.3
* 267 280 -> 80.3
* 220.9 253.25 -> 74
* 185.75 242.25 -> 73.1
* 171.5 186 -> 84.9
